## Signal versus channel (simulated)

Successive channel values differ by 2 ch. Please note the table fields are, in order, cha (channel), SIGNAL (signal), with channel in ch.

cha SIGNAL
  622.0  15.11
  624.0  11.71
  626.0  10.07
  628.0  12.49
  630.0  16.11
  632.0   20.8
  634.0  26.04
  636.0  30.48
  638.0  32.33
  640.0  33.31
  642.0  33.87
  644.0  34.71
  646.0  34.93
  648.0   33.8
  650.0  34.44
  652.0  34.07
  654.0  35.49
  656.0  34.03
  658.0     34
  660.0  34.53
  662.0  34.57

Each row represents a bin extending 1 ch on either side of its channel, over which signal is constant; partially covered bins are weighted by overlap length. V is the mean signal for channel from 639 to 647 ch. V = 34.2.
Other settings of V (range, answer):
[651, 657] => 34.5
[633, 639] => 29.6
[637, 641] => 32.8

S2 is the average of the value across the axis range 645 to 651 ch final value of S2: 34.4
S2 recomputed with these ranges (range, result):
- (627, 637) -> 21.2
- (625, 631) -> 12.9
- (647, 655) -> 34.4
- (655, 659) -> 34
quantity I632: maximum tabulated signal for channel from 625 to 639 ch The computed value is 32.33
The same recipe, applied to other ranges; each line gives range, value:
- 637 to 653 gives 34.93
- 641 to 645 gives 34.71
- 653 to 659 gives 35.49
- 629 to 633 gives 20.8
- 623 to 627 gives 11.71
